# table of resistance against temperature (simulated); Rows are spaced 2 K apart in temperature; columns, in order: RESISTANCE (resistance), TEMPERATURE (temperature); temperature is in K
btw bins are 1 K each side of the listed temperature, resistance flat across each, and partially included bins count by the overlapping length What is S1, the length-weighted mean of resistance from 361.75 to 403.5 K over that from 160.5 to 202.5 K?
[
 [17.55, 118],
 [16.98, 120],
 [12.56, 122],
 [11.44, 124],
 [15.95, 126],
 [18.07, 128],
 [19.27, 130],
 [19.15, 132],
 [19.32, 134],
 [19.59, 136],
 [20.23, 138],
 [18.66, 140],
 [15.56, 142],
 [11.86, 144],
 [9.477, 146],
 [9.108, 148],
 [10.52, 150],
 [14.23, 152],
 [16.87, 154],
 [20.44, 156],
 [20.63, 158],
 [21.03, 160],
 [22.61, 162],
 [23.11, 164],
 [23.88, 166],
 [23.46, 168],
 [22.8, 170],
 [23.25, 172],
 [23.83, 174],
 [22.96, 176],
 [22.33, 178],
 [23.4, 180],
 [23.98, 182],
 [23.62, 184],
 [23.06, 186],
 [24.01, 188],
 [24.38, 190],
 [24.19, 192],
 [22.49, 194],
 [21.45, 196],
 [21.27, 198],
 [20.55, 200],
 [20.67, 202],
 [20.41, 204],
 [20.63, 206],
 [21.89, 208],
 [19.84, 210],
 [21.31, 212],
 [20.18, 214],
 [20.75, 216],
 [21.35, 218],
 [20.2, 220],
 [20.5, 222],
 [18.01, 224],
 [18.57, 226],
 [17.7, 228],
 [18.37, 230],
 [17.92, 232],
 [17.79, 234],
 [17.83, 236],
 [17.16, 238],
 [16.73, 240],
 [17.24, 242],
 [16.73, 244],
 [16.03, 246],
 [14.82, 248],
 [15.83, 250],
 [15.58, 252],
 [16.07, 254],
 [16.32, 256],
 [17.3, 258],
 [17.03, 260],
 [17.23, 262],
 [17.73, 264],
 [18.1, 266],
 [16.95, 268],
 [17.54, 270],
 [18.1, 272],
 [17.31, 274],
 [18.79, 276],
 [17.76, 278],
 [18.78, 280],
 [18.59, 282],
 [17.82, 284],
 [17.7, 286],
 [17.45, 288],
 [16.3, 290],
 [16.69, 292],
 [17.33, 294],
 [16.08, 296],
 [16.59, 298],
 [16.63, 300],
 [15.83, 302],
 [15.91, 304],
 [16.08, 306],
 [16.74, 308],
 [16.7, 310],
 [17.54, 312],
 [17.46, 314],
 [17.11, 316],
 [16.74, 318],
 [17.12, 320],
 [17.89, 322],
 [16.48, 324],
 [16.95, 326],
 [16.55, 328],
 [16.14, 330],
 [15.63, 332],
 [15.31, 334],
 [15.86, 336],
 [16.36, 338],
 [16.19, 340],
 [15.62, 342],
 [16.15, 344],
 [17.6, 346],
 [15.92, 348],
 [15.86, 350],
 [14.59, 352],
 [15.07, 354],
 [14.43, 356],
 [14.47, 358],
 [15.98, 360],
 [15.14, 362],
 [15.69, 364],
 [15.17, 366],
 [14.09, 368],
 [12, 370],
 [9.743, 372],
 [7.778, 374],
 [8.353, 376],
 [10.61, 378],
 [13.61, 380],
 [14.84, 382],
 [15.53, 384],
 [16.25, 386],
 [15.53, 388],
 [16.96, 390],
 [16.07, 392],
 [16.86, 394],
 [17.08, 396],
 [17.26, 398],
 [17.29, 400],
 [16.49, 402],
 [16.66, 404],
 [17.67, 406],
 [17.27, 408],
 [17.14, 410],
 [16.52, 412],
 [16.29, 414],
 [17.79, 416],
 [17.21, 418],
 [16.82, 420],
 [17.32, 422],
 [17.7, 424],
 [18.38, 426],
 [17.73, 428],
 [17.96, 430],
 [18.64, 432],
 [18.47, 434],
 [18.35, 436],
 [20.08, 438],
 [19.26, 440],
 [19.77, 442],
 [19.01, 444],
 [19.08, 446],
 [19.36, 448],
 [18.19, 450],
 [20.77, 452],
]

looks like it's 0.63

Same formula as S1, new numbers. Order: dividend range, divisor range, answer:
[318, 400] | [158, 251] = 0.73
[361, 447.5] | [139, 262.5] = 0.84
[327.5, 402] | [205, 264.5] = 0.82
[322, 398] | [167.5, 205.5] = 0.66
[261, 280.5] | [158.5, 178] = 0.78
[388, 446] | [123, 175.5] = 0.96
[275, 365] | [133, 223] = 0.81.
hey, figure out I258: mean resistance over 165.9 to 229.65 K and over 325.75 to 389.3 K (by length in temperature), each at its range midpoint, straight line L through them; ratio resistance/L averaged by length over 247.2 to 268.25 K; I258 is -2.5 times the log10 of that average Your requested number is 0.146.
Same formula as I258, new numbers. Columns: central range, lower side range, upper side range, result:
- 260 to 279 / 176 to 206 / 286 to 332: 0.058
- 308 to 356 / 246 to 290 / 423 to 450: 0.092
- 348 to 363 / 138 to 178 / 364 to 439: 0.092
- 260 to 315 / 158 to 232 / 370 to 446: 0.126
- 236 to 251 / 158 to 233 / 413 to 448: 0.261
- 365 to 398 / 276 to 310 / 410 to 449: 0.269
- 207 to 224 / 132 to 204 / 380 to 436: -0.054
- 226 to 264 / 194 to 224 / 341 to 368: 0.150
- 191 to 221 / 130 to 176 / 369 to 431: -0.171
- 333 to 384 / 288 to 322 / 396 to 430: 0.188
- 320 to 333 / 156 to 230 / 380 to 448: 0.150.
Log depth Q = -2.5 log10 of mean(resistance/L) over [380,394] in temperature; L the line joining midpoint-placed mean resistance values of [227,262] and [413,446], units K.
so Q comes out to 0.14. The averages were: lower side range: 16.9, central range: 15.8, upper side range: 18.2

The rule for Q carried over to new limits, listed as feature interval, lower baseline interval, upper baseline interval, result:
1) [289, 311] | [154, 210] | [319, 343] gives 0.07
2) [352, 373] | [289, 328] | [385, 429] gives 0.19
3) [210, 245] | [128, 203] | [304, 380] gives -0.02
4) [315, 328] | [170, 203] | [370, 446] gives 0.11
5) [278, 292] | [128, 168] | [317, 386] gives -0.12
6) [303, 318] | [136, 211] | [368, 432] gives 0.05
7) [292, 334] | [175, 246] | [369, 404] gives 0.02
